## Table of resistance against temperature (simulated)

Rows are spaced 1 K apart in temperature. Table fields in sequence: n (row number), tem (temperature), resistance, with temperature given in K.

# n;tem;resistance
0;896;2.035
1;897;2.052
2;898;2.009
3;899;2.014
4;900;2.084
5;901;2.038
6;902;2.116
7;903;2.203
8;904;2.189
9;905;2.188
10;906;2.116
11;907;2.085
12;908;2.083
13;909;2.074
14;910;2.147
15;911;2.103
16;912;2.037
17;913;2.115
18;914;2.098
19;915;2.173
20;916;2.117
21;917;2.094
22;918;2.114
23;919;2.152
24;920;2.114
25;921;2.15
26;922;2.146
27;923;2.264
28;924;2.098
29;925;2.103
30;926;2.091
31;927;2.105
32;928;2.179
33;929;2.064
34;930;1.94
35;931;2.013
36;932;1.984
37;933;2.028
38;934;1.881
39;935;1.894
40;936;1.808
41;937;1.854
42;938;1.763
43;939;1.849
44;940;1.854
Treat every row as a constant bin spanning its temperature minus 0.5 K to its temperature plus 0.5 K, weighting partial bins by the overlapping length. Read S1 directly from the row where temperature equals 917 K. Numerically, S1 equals 2.094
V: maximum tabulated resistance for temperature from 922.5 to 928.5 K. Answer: 2.264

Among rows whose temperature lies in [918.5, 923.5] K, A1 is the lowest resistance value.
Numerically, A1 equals 2.114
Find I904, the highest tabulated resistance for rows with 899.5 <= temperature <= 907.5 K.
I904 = 2.203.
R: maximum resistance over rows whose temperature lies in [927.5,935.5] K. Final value 2.179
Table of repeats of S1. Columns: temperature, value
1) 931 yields 2.013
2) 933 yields 2.028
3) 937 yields 1.854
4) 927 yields 2.105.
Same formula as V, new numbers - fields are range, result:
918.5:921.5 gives 2.152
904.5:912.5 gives 2.188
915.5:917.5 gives 2.117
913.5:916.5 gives 2.173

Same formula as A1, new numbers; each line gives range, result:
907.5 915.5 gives 2.037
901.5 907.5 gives 2.085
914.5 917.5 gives 2.094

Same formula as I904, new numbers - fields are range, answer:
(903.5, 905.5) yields 2.189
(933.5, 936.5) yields 1.894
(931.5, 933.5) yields 2.028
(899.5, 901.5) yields 2.084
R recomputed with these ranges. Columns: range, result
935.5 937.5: 1.854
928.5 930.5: 2.064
